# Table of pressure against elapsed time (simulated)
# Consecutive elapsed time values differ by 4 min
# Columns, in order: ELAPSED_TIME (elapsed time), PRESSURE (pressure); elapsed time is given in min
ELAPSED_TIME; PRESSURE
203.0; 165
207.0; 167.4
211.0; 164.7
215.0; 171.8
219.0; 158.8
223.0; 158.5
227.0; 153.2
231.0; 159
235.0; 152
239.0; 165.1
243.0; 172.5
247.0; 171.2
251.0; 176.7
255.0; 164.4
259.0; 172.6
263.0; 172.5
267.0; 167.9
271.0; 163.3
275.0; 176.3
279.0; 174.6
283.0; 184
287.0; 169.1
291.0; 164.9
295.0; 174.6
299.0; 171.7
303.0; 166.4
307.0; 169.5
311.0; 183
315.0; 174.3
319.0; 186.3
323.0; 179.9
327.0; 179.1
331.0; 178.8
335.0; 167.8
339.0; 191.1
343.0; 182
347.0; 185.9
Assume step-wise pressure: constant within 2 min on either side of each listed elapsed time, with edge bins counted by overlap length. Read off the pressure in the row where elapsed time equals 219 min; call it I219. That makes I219 158.8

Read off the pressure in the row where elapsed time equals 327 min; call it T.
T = 179.1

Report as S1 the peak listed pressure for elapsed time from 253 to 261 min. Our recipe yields 172.6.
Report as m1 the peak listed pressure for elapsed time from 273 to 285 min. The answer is 184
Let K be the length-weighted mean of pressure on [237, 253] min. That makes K 171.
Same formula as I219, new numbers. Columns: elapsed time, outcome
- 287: 169.1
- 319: 186.3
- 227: 153.2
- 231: 159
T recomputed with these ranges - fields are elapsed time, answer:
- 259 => 172.6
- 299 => 171.7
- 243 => 172.5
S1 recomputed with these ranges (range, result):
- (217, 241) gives 165.1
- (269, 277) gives 176.3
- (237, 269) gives 176.7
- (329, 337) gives 178.8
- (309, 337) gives 186.3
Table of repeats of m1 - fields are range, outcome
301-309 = 169.5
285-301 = 174.6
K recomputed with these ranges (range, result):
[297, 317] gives 173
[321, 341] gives 179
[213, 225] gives 163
